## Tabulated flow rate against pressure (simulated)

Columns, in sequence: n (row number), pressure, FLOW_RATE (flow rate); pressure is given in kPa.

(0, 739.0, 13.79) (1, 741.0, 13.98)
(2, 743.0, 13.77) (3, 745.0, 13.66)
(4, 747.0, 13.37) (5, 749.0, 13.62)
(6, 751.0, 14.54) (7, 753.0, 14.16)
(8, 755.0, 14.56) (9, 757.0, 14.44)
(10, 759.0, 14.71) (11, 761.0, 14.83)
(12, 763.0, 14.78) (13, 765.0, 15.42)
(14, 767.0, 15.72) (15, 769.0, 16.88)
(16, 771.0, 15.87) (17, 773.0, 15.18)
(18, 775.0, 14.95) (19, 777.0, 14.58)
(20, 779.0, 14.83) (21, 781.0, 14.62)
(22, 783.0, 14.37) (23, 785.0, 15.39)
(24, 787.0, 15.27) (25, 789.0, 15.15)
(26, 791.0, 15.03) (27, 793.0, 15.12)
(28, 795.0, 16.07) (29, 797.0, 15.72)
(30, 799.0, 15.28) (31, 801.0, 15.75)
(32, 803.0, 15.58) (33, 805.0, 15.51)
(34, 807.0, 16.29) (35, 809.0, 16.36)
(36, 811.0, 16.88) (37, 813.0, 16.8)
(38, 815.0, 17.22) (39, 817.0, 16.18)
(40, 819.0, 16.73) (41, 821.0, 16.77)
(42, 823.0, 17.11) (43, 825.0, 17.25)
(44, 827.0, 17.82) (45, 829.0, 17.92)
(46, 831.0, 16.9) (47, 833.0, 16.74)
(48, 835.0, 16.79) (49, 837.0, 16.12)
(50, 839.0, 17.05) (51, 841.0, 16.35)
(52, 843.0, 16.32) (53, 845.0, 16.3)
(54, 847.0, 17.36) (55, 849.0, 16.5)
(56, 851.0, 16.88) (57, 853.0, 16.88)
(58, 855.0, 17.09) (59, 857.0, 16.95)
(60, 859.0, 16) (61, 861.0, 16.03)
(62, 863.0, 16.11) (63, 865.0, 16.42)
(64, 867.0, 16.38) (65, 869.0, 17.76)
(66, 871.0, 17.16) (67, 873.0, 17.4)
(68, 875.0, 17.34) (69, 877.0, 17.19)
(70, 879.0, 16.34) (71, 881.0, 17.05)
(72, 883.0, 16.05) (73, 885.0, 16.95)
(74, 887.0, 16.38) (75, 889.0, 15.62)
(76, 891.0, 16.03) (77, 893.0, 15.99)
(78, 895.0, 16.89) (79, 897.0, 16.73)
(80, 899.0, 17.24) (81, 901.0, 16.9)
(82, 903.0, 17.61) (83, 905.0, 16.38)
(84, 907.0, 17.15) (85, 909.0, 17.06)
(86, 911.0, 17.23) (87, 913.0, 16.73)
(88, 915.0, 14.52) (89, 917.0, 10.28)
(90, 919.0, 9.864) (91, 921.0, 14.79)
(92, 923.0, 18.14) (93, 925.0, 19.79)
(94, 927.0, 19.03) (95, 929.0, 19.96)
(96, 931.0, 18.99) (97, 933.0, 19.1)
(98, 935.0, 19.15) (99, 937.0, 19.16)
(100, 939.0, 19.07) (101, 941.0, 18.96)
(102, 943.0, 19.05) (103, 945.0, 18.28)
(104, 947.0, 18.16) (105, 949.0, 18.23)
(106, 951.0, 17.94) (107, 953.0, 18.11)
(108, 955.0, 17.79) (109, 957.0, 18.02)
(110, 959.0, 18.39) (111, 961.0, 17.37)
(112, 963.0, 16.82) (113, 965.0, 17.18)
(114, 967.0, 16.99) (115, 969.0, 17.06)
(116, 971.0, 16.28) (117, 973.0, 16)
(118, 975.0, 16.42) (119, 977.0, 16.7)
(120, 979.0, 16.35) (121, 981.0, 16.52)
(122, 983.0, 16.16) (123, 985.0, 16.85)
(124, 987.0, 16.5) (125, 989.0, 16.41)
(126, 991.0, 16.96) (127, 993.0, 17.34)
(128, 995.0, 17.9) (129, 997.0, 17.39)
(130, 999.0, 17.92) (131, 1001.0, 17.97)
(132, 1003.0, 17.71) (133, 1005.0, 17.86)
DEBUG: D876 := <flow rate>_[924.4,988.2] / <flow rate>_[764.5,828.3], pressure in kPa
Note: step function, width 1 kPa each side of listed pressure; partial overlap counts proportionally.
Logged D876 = 1.12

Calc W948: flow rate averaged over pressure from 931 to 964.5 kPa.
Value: 18.4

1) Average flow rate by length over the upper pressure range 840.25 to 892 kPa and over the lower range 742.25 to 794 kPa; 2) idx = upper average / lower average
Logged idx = 1.12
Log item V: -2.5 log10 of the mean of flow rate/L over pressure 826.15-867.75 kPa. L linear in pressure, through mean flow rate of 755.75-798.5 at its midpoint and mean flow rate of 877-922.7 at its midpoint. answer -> -0.07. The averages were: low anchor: 15.2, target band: 16.7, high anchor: 16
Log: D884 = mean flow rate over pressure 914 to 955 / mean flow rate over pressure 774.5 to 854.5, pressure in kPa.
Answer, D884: 1.1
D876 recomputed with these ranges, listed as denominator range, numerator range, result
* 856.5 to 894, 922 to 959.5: 1.13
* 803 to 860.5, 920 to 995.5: 1.06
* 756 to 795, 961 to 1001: 1.11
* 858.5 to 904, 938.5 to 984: 1.05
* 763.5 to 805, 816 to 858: 1.10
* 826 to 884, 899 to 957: 1.04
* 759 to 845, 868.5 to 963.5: 1.08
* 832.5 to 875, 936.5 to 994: 1.04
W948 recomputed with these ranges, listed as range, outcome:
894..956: 17.4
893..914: 16.9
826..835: 17.3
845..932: 16.6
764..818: 15.6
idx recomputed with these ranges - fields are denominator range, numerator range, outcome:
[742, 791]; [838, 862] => 1.13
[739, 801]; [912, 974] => 1.17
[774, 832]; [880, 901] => 1.03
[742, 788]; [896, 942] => 1.16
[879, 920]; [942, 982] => 1.09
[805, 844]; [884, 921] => 0.94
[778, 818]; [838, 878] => 1.07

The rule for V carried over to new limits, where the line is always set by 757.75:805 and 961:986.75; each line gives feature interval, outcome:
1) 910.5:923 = 0.15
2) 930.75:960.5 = -0.13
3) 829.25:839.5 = -0.08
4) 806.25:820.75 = -0.08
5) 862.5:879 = -0.07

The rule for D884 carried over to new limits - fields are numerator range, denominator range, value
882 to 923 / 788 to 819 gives 1.00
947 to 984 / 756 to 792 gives 1.14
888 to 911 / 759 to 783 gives 1.10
